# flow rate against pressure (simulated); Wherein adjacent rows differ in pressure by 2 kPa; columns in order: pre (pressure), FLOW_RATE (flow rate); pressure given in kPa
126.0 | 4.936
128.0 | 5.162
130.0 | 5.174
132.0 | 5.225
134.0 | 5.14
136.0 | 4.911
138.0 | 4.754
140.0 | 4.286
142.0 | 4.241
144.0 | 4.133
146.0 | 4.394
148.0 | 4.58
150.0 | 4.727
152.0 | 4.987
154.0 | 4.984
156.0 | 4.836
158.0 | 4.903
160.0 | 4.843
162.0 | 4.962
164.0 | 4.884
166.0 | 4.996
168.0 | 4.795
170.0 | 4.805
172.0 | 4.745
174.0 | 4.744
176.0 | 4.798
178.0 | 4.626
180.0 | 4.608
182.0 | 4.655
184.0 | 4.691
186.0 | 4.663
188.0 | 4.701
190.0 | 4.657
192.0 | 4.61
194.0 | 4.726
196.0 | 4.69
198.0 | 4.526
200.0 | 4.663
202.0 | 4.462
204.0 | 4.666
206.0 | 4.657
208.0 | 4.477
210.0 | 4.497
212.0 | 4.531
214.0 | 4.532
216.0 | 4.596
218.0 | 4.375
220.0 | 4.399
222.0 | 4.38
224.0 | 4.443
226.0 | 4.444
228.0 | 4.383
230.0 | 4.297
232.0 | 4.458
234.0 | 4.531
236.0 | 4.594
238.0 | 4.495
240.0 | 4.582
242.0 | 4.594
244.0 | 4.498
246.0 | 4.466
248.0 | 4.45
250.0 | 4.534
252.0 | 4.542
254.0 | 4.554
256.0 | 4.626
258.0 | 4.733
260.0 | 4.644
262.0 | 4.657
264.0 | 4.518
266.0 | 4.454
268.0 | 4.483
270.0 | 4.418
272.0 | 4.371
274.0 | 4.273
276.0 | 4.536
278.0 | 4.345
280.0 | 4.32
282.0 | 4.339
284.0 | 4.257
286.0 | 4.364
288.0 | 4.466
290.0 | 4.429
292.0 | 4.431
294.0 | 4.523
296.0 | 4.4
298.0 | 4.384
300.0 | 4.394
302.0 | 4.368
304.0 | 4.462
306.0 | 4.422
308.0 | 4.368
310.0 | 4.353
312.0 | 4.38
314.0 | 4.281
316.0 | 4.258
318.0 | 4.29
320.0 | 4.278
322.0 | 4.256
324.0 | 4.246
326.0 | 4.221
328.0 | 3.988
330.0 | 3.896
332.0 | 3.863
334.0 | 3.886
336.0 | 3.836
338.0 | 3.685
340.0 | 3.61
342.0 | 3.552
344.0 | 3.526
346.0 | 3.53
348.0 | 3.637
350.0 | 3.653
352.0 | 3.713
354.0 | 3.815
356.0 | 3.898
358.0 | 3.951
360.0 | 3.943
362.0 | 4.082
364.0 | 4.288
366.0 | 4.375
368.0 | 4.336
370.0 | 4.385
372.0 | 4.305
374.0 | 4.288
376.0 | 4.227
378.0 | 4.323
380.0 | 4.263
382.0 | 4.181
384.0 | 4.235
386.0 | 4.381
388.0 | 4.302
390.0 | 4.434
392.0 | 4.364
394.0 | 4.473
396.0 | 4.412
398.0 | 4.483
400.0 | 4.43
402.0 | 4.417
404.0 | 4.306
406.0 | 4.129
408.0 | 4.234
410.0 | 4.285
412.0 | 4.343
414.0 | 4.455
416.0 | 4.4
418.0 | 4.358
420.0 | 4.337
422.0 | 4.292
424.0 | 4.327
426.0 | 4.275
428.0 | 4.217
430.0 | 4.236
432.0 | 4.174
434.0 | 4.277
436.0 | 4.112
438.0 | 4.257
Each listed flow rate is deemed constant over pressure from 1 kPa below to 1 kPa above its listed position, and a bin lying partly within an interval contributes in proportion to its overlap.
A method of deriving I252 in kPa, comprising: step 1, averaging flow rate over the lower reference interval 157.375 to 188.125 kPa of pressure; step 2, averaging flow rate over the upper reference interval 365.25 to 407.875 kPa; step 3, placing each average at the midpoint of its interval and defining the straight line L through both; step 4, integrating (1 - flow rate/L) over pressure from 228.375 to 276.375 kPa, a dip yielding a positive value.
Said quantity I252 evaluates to 1.0 kPa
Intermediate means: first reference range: 4.78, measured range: 4.51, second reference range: 4.33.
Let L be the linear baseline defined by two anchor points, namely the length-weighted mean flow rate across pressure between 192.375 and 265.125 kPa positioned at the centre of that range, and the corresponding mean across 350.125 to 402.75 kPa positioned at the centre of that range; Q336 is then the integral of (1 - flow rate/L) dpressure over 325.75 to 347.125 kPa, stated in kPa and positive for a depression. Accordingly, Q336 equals 2.7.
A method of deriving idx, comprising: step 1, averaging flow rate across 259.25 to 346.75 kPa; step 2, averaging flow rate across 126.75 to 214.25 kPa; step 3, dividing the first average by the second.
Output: 0.90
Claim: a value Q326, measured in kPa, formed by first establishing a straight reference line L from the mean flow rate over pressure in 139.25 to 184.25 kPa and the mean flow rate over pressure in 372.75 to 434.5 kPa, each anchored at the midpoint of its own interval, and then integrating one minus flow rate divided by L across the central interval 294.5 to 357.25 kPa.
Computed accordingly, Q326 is 5.6 kPa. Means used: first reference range 4.71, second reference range 4.32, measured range 4.05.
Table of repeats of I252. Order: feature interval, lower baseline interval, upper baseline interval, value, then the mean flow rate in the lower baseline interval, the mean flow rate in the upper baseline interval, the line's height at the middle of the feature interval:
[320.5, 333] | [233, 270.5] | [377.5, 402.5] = 1.01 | 4.55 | 4.36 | 4.45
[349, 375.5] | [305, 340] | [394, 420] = 0.98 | 4.13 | 4.36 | 4.24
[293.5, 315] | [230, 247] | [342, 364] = -1.54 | 4.51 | 3.79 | 4.1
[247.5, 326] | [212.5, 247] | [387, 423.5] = 0.35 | 4.48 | 4.36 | 4.44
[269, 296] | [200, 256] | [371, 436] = 0.33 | 4.5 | 4.31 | 4.44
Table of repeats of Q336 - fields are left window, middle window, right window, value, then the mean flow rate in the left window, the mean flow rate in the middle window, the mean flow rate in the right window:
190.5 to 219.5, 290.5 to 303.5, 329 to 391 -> -0.55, 4.57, 4.42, 4.01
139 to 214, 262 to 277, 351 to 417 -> 0.11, 4.67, 4.45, 4.26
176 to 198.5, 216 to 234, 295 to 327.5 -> 0.57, 4.66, 4.42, 4.33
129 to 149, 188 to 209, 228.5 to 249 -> -0.22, 4.68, 4.62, 4.49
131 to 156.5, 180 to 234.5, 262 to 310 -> 0.33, 4.71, 4.55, 4.41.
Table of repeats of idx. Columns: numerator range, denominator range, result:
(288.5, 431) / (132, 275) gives 0.91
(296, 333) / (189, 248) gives 0.94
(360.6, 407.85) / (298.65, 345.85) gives 1.05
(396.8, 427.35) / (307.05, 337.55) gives 1.04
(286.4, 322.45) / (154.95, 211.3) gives 0.93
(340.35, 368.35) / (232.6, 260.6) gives 0.85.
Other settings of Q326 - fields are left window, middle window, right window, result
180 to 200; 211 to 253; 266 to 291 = 0.4 kPa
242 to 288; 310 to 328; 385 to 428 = 0.7 kPa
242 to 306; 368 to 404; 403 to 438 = -0.2 kPa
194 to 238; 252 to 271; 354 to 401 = -0.5 kPa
